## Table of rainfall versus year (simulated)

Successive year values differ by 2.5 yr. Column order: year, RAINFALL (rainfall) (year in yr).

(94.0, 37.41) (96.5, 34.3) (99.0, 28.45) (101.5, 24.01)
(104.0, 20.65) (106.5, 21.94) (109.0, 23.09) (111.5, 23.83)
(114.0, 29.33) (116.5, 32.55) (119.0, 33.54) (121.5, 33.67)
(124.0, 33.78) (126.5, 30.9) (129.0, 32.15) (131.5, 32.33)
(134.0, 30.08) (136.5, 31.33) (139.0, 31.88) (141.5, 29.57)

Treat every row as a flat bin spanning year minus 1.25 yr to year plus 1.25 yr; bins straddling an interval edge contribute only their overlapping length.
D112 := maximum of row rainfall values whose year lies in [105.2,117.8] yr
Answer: 32.55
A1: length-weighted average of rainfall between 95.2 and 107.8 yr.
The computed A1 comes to 25.9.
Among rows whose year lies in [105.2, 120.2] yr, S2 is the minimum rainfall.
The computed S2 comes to 21.94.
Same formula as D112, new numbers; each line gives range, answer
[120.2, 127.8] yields 33.78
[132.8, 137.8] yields 31.33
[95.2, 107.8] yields 34.3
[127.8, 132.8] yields 32.33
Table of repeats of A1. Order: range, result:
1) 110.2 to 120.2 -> 29.8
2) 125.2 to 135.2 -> 31.4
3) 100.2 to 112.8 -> 22.8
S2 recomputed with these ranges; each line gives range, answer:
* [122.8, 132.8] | 30.9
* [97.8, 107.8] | 20.65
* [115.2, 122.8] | 32.55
